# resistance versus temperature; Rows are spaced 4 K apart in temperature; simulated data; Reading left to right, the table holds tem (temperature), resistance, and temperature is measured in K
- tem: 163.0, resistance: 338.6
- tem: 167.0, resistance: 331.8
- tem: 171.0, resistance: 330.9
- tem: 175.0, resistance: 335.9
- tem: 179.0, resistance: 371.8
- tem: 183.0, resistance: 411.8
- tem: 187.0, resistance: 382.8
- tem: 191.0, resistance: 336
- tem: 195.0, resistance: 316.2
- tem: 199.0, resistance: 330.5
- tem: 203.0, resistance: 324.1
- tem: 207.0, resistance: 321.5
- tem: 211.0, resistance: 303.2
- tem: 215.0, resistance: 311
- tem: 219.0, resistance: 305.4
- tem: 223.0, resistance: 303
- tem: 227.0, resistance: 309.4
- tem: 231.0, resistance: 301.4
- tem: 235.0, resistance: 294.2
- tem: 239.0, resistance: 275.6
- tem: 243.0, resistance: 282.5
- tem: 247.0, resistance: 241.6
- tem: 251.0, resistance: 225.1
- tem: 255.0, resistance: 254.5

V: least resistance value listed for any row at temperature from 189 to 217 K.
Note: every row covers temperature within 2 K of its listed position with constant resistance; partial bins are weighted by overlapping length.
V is 303.2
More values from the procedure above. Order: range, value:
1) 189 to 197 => 316.2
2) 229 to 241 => 275.6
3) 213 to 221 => 305.4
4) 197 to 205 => 324.1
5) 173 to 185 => 335.9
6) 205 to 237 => 294.2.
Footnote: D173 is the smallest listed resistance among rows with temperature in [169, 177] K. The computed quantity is 330.9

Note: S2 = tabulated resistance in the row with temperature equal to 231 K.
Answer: 301.4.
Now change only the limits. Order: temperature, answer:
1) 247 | 241.6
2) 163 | 338.6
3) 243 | 282.5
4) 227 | 309.4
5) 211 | 303.2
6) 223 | 303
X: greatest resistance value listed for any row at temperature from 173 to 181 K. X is 371.8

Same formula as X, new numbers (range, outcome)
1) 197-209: 330.5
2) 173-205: 411.8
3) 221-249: 309.4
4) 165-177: 335.9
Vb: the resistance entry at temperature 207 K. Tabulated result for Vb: 321.5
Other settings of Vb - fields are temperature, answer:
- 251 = 225.1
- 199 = 330.5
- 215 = 311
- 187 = 382.8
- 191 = 336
